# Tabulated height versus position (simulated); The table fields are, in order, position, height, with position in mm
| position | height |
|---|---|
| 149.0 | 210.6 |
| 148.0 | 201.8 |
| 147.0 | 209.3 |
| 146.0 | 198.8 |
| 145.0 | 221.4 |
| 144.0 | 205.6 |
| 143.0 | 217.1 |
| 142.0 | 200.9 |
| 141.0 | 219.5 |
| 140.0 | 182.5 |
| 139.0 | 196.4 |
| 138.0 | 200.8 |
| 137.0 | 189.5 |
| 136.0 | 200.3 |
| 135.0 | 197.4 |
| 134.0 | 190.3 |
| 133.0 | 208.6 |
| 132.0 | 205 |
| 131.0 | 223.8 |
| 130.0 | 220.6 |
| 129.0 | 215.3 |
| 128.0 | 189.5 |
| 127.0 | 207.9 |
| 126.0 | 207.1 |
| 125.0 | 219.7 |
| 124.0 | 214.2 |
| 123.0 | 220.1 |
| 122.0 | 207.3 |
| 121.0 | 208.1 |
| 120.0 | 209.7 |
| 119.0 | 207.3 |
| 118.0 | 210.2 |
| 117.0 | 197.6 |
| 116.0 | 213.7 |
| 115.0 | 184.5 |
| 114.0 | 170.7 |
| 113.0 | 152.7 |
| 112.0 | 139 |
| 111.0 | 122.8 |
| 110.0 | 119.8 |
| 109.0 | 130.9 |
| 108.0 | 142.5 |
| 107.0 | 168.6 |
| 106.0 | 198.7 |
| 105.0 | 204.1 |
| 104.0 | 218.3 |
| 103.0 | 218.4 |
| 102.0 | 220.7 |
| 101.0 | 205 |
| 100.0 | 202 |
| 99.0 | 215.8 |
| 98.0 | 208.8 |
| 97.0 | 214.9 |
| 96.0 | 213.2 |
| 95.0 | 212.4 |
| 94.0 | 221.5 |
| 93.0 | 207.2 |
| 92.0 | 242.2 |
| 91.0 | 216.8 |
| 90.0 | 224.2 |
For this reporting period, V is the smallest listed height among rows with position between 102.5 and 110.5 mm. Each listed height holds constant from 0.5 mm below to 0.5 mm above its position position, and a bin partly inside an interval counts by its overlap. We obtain 119.8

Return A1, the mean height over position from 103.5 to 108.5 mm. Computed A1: 186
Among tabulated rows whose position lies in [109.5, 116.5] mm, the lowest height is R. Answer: 119.8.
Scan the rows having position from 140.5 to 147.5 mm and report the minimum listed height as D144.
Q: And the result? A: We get 198.8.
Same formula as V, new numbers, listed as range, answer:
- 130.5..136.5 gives 190.3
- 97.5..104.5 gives 202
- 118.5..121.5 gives 207.3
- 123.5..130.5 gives 189.5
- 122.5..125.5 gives 214.2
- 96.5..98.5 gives 208.8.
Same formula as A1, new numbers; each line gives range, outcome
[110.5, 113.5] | 138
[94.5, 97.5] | 214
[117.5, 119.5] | 209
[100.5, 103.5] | 215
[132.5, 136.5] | 199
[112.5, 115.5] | 169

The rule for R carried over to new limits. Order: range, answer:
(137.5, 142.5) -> 182.5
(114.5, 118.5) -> 184.5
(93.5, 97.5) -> 212.4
